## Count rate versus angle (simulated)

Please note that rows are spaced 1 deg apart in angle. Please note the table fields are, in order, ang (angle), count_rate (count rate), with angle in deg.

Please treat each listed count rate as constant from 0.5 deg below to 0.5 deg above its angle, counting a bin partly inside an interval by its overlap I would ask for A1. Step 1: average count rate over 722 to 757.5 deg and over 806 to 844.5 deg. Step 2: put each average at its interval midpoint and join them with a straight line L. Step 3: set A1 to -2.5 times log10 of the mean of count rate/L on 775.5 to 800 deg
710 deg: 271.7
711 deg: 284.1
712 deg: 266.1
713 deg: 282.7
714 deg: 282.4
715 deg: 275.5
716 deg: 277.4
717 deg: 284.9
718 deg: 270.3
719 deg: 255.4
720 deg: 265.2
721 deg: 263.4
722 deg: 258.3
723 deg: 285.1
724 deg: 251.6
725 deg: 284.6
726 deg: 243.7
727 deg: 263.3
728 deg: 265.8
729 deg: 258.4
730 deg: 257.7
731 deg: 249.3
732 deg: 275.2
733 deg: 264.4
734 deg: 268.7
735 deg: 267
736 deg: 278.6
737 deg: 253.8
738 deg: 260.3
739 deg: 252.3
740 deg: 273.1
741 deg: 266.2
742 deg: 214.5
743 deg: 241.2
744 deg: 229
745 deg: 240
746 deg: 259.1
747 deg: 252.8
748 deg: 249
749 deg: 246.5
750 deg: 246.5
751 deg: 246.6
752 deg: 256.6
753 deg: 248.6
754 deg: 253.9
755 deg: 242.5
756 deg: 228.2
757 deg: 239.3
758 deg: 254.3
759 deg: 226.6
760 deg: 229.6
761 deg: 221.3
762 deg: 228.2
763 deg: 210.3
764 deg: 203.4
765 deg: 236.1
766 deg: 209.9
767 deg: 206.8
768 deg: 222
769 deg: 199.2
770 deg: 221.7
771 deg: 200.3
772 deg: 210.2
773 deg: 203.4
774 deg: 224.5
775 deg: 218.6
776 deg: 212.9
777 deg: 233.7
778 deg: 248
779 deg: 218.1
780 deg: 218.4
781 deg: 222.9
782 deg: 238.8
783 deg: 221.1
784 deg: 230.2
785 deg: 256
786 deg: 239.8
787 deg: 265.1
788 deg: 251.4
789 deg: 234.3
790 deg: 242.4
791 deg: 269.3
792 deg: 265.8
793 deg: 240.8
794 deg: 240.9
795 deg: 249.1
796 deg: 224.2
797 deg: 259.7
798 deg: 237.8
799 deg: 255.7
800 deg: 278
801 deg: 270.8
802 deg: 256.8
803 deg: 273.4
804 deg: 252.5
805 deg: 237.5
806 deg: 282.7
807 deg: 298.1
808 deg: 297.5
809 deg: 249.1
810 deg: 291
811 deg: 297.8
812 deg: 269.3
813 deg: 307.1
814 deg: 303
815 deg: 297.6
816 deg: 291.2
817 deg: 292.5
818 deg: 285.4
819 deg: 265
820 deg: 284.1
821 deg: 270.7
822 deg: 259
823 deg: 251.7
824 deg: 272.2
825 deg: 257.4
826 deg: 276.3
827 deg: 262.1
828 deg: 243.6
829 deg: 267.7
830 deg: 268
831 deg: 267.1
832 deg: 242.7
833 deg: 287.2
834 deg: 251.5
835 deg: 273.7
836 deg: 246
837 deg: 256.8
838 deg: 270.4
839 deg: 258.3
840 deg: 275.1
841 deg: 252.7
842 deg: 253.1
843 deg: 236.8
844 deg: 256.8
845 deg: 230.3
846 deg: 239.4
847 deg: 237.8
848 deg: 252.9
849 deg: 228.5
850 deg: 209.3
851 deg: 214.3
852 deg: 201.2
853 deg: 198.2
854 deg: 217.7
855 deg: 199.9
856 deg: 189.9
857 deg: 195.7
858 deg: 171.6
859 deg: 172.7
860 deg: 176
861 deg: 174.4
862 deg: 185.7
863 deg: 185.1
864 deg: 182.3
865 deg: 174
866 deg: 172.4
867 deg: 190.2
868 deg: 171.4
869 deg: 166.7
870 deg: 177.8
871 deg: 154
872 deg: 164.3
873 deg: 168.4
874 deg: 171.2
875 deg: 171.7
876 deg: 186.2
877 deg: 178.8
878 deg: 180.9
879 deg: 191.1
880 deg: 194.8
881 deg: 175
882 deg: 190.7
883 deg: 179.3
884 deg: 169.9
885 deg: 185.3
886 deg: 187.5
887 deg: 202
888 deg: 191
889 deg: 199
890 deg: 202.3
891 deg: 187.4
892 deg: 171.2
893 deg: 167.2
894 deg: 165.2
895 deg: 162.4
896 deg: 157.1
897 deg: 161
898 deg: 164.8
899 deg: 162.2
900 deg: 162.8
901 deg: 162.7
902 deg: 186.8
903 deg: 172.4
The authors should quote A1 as 0.10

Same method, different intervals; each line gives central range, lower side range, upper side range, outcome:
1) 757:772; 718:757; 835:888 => 0.11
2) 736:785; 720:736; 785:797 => 0.10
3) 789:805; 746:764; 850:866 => -0.16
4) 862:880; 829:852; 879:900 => 0.16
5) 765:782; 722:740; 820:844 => 0.20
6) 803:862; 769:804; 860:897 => -0.20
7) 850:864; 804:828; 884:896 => 0.17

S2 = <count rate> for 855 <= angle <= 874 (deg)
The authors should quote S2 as 177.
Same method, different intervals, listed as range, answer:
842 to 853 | 230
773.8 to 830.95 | 259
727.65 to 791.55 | 239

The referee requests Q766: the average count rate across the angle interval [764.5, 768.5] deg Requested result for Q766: 219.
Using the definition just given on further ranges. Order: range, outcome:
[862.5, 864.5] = 184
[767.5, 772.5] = 211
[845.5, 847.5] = 239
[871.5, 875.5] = 169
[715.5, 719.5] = 272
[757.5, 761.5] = 233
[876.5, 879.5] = 184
